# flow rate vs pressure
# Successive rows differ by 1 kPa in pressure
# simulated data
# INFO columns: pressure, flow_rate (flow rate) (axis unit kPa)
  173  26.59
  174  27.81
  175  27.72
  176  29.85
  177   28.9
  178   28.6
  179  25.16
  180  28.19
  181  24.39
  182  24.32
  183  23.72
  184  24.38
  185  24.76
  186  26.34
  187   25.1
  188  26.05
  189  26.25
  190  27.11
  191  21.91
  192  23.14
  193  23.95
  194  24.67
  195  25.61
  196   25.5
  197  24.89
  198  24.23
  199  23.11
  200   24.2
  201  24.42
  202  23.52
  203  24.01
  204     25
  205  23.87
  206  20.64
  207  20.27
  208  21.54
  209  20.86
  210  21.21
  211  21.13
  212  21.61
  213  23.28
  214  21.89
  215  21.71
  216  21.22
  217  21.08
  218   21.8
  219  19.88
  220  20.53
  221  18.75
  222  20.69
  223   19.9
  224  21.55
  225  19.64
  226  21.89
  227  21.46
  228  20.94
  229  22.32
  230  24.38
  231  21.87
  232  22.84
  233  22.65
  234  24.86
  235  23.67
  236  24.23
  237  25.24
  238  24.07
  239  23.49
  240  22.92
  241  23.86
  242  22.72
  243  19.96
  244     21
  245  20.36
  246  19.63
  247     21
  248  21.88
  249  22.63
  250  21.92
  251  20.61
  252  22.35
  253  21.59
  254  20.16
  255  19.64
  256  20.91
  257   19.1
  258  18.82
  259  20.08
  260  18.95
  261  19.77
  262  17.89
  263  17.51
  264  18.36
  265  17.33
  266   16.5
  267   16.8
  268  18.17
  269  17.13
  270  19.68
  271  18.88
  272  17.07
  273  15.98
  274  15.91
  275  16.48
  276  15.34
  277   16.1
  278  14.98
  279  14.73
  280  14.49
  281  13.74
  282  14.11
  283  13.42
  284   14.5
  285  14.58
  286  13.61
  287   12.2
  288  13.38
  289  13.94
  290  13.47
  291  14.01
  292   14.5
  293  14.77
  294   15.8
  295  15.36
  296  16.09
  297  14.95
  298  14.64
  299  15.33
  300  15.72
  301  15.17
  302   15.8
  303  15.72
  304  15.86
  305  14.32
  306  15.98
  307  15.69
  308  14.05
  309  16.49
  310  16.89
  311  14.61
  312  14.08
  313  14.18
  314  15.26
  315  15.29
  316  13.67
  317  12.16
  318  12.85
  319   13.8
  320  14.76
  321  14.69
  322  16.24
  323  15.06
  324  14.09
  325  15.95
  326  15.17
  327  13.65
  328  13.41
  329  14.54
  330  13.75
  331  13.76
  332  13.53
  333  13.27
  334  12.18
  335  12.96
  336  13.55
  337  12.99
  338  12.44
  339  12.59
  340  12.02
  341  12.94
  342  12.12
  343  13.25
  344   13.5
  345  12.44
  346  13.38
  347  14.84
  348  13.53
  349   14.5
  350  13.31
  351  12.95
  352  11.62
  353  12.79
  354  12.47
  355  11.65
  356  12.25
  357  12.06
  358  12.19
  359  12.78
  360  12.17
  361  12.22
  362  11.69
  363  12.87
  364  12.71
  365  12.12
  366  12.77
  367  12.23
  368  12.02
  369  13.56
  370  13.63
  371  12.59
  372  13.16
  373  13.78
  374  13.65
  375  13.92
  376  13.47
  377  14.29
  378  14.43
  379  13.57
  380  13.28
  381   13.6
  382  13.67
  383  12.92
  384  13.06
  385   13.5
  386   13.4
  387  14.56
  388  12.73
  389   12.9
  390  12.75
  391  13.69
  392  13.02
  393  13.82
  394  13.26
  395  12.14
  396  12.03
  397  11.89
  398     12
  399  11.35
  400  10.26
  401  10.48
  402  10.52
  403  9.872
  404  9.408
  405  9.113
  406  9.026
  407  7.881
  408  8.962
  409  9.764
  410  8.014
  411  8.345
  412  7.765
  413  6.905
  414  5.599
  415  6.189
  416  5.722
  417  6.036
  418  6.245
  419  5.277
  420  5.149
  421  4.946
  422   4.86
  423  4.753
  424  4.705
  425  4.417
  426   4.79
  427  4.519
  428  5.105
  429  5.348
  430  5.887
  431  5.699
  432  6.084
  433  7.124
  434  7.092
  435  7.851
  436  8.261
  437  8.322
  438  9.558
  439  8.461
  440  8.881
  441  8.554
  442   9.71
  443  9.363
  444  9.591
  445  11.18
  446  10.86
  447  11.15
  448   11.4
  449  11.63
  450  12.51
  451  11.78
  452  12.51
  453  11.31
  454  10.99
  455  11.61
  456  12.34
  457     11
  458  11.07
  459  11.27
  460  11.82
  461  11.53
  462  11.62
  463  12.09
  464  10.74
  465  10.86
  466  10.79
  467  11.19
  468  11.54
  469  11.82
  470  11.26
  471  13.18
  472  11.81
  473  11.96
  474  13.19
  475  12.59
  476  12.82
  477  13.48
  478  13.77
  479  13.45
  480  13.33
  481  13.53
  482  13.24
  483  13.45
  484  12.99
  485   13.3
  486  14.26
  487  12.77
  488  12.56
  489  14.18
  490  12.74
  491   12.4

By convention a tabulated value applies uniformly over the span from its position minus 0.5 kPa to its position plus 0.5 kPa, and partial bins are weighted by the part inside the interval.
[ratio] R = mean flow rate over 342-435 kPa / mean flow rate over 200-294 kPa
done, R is 0.5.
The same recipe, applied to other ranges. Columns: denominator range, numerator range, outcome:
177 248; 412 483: 0.41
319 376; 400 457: 0.62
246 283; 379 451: 0.51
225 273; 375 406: 0.60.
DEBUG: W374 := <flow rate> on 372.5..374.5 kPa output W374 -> 13.7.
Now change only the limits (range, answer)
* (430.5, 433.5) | 6.3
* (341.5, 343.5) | 12.7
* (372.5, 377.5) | 13.8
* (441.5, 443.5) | 9.54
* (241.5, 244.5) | 21.2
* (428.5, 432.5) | 5.75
